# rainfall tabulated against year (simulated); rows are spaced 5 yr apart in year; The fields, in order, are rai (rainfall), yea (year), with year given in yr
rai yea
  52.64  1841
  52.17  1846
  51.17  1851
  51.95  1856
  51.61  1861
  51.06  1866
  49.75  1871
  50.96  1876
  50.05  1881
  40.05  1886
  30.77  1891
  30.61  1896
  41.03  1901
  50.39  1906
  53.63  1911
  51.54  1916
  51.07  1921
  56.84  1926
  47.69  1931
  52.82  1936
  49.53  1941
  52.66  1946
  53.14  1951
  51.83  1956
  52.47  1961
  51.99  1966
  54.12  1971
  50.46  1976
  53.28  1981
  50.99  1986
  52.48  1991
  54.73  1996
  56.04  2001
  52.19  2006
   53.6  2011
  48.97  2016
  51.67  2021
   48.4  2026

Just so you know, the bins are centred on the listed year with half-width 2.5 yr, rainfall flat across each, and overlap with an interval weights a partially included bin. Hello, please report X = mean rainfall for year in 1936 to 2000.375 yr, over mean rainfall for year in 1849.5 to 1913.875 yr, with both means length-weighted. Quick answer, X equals 1.1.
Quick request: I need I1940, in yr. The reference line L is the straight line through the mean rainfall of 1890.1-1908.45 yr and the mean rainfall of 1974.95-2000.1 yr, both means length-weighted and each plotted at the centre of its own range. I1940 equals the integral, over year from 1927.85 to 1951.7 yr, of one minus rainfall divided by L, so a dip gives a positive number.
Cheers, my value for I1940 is -3.1 yr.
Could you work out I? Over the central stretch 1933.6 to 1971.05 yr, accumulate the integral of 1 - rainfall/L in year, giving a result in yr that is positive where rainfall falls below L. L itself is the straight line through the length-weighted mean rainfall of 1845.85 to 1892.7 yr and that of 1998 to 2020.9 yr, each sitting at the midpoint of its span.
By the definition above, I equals -1.1 yr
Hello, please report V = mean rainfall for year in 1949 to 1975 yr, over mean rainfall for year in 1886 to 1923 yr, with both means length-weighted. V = 1.20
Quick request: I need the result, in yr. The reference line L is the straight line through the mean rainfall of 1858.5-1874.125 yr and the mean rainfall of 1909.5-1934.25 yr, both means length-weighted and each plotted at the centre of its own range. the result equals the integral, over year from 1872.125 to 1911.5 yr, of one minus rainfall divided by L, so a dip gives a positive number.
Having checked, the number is 6.33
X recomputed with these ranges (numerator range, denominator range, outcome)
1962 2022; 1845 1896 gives 1.12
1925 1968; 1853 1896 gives 1.13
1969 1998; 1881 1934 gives 1.15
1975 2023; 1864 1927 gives 1.13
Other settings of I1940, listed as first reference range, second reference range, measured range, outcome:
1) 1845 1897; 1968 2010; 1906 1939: -1.8 yr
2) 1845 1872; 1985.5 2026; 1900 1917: 0.7 yr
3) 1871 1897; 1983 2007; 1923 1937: -1.7 yr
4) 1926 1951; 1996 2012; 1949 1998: 0.4 yr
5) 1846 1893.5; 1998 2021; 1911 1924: -0.7 yr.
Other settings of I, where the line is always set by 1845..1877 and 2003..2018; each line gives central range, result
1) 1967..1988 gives -0.2 yr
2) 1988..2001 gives -0.6 yr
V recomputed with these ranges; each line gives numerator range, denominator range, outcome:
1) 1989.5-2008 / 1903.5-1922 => 1.04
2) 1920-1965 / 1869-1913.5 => 1.18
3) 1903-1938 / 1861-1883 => 1.02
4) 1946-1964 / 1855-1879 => 1.03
